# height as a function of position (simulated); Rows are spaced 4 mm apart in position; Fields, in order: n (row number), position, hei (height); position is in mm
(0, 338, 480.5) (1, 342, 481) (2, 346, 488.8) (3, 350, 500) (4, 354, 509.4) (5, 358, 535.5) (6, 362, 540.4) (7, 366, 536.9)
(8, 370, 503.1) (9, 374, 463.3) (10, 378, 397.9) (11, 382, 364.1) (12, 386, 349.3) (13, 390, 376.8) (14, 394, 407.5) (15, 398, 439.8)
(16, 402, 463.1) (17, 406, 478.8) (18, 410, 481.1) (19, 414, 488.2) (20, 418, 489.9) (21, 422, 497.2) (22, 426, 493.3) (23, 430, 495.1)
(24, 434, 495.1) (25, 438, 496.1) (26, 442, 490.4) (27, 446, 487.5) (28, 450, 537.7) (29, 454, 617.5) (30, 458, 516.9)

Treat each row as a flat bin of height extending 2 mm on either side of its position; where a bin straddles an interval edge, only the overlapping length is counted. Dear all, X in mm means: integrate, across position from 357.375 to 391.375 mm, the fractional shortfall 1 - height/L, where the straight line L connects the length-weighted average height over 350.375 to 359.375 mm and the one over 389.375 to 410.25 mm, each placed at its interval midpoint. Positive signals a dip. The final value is 2.6 mm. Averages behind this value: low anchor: 517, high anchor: 442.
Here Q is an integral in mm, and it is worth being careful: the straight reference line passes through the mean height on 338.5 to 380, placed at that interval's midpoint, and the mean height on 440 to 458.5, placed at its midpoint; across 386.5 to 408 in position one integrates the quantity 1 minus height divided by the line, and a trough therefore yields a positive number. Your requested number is 3.5 mm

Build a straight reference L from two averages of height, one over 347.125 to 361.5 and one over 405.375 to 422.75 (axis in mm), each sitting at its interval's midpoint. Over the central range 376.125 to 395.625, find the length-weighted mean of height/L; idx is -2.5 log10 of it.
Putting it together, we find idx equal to 0.30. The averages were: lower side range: 516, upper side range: 487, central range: 378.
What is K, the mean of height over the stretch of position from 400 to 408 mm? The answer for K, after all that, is 471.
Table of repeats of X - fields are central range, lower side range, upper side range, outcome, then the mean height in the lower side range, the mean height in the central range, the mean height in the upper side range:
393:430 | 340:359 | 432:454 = 2.5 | 501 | 474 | 512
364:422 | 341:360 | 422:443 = 6.0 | 504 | 447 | 494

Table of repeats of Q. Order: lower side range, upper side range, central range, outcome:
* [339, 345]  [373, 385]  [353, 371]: -3.72 mm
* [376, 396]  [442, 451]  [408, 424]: -1.73 mm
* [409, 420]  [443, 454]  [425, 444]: 0.66 mm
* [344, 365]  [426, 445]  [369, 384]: 2.43 mm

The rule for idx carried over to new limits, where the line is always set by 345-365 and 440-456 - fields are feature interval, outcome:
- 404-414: 0.10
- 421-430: 0.07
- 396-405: 0.16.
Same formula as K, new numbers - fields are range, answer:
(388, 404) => 422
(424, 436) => 494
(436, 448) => 491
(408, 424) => 489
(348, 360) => 515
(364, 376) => 501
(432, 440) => 496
